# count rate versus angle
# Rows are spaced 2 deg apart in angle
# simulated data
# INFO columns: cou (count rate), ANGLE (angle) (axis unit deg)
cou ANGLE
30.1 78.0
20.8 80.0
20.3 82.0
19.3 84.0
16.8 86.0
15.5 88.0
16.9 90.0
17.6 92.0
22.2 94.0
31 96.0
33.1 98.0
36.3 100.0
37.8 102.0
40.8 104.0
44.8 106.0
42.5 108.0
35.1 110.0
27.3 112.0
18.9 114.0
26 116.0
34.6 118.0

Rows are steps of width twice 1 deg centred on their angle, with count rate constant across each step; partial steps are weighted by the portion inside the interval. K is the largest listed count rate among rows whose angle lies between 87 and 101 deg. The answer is 36.3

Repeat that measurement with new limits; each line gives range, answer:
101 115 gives 44.8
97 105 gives 40.8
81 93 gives 20.3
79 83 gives 20.8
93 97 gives 31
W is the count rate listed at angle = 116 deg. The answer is 26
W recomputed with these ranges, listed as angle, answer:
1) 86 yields 16.8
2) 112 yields 27.3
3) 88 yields 15.5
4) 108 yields 42.5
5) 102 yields 37.8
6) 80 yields 20.8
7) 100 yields 36.3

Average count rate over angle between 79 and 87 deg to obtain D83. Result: 19.3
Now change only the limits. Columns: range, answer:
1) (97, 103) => 35.7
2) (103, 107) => 42.8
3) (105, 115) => 33.7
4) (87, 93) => 16.7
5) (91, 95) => 19.9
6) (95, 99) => 32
